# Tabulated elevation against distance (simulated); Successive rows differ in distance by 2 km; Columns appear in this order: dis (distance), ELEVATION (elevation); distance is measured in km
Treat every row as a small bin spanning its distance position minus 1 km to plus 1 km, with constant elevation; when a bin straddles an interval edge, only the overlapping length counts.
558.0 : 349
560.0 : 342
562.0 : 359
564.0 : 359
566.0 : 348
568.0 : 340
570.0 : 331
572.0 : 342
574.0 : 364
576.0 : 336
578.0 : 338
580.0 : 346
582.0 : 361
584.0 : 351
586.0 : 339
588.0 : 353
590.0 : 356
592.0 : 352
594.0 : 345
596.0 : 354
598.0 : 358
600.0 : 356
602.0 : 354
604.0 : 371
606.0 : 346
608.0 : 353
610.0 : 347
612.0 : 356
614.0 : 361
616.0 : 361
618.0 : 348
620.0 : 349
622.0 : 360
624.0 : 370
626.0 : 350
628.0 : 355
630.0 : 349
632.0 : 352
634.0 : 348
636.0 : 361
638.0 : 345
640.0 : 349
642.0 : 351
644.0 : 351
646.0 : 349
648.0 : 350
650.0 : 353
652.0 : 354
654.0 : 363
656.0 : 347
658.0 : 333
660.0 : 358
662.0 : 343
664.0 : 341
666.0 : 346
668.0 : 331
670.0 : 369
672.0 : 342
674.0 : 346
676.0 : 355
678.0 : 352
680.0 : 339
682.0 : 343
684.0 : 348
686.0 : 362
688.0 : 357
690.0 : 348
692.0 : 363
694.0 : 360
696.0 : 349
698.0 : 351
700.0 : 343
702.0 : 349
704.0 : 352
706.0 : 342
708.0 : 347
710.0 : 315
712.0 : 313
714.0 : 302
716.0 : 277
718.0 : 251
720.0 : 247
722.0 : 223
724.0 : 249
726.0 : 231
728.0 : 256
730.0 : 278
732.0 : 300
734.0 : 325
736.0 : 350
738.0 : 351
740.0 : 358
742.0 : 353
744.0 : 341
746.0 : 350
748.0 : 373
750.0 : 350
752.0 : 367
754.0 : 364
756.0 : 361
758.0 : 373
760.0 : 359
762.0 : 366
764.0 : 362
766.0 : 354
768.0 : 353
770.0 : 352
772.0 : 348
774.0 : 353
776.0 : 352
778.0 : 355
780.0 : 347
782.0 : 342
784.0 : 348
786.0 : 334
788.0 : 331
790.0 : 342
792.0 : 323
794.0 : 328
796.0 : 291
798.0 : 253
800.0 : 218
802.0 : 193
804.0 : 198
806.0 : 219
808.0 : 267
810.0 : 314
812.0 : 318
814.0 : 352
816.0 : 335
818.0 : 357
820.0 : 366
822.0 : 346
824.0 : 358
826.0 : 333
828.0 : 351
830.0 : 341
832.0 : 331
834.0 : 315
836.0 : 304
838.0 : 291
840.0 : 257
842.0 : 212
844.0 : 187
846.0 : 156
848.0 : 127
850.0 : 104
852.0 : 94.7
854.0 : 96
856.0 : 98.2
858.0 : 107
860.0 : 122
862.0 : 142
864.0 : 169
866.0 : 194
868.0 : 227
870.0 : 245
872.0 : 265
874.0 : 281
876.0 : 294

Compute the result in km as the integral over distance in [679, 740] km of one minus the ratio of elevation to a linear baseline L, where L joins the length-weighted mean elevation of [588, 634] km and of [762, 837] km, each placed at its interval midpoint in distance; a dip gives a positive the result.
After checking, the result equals 3.5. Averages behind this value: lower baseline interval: 354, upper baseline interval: 322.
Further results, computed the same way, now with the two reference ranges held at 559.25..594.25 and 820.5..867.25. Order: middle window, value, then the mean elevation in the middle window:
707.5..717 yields -0.9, 309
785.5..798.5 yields -3.7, 316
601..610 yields -0.6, 355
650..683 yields -4.6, 348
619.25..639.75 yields -2.0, 354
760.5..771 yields -4.1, 357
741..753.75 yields -4.3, 356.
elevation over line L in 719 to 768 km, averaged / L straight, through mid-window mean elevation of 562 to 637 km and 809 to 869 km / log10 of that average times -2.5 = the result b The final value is -0.15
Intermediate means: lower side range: 352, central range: 327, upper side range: 243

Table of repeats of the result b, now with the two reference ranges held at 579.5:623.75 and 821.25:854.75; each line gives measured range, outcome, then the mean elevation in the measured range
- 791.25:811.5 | 0.01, 261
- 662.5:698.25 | -0.10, 350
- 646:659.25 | -0.06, 350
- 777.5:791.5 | -0.25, 342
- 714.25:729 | 0.20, 250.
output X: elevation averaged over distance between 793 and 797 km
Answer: 310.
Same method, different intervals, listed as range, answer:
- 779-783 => 344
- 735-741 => 353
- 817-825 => 357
